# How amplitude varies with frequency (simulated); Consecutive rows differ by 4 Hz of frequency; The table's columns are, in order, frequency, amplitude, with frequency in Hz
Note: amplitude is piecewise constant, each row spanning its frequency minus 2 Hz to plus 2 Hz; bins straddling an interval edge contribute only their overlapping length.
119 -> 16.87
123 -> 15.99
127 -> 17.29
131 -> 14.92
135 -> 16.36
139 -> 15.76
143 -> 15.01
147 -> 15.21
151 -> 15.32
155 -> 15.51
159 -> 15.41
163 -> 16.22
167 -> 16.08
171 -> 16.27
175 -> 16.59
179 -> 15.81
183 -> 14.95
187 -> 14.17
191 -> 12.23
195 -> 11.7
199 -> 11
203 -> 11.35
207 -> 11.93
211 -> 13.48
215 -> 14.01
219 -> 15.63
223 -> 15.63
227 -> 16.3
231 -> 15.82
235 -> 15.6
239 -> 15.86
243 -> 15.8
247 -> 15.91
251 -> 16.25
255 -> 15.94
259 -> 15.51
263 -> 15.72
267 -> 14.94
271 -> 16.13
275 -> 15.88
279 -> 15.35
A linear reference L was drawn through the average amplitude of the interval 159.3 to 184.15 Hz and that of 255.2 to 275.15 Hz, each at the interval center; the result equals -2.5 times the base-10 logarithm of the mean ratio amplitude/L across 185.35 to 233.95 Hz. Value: 0.16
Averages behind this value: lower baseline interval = 16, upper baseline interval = 15.6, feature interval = 13.6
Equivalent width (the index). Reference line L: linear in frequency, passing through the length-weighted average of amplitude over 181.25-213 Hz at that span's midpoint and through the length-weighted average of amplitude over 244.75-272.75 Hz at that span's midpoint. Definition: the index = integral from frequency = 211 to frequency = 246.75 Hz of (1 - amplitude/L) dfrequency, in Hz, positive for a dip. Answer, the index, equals -3.2 Hz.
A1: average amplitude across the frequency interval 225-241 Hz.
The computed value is 15.9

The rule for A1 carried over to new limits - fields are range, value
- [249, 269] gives 15.7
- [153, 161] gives 15.5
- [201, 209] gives 11.6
